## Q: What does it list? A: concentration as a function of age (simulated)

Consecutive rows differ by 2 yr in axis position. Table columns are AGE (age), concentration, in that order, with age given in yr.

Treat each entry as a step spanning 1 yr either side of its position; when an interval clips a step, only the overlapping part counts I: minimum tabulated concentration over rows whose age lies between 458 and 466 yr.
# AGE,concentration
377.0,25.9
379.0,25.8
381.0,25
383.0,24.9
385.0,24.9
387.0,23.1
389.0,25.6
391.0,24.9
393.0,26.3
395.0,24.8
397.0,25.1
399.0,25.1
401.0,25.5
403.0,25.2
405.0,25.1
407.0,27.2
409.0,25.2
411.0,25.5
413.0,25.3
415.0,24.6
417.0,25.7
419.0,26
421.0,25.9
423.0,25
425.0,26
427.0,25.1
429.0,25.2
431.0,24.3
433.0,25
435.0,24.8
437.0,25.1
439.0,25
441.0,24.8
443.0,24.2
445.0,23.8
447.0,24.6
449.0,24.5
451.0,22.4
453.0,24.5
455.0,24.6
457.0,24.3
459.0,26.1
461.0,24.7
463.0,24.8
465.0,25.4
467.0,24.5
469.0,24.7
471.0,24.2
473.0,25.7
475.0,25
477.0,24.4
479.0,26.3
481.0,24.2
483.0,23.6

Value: 24.7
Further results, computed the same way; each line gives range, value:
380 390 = 23.1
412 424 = 24.6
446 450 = 24.5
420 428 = 25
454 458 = 24.3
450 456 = 22.4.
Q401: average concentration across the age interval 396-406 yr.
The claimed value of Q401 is 25.2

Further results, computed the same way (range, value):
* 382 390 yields 24.6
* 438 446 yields 24.4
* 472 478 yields 25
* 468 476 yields 24.9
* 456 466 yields 25.1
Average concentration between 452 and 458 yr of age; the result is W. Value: 24.5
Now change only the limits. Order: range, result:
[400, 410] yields 25.6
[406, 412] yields 26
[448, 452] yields 23.4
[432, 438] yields 25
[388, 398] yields 25.3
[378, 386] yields 25.1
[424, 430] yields 25.4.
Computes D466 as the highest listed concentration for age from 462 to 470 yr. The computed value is 25.4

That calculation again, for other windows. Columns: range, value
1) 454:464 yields 26.1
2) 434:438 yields 25.1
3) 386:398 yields 26.3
